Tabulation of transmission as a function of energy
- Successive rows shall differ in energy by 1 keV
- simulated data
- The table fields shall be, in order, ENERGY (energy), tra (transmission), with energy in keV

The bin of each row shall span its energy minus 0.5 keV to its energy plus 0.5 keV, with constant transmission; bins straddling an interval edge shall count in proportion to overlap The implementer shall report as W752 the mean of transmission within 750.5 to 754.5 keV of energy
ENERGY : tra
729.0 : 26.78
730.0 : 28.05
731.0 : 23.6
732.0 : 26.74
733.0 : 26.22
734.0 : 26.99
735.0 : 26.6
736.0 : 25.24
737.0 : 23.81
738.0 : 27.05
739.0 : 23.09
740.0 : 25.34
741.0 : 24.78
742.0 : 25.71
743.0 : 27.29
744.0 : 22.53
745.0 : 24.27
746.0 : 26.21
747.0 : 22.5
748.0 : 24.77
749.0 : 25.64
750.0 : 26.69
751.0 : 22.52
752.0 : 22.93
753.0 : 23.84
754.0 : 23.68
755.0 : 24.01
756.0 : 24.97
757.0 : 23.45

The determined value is 23.2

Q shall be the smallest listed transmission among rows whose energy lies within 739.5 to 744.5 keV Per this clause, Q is 22.53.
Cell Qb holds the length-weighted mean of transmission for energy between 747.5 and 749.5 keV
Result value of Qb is 25.2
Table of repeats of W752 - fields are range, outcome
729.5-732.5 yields 26.1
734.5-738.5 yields 25.7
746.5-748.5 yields 23.6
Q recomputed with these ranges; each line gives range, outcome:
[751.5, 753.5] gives 22.93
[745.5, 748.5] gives 22.5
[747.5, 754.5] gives 22.52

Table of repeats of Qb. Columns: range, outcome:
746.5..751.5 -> 24.4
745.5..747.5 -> 24.4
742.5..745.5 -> 24.7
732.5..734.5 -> 26.6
